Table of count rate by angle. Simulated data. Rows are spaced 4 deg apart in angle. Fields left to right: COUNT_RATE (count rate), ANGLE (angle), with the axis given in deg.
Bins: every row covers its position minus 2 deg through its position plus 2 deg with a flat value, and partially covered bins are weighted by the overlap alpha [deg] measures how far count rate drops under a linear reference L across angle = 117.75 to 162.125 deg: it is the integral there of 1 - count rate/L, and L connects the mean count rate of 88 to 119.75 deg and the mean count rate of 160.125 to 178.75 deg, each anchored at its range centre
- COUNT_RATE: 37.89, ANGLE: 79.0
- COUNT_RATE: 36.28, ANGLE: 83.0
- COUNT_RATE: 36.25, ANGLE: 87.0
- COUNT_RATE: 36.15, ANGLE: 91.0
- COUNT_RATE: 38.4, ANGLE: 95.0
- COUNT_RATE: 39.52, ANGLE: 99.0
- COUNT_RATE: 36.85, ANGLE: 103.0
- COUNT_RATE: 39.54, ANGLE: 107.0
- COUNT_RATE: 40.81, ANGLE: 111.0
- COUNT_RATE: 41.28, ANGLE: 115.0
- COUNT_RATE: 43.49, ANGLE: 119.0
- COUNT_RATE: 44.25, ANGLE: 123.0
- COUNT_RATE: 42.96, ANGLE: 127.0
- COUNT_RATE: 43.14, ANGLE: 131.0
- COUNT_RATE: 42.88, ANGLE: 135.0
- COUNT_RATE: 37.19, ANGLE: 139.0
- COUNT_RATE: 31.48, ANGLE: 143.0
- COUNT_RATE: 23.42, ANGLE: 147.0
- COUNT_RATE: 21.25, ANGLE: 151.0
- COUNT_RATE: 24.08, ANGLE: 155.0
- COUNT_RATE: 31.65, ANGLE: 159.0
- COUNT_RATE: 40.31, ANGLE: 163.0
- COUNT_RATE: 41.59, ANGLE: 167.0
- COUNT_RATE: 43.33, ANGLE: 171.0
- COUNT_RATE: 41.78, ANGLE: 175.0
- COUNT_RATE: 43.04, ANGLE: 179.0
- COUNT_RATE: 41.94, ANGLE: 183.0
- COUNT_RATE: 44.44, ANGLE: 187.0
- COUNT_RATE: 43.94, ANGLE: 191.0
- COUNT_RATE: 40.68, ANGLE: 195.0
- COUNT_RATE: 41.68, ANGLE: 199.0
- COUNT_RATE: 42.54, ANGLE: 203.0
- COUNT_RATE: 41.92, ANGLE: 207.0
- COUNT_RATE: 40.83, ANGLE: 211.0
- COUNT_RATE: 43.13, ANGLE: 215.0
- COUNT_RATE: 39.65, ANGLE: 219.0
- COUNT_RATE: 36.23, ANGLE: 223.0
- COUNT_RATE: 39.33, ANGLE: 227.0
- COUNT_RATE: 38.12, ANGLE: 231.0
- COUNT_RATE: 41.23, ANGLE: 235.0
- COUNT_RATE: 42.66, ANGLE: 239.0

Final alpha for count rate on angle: 5.8 deg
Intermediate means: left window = 39.2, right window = 41.4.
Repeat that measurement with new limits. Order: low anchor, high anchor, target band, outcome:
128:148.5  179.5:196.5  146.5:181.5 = 4.3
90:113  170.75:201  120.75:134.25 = -1.2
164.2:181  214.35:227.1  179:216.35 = -1.5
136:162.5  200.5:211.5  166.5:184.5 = -3.7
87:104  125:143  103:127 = -1.5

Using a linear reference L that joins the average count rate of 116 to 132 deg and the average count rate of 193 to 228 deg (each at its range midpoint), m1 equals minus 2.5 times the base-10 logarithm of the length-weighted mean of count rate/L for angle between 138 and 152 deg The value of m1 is 0.45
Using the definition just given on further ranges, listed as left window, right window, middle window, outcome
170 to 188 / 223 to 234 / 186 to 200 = -0.027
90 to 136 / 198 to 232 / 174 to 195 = -0.061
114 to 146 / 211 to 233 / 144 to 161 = 0.492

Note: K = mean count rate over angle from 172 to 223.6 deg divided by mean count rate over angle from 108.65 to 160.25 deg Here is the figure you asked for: 1.16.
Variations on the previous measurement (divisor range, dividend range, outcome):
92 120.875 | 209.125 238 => 1.00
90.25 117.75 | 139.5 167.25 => 0.77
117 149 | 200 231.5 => 1.05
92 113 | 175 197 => 1.10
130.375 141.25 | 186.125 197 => 1.06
